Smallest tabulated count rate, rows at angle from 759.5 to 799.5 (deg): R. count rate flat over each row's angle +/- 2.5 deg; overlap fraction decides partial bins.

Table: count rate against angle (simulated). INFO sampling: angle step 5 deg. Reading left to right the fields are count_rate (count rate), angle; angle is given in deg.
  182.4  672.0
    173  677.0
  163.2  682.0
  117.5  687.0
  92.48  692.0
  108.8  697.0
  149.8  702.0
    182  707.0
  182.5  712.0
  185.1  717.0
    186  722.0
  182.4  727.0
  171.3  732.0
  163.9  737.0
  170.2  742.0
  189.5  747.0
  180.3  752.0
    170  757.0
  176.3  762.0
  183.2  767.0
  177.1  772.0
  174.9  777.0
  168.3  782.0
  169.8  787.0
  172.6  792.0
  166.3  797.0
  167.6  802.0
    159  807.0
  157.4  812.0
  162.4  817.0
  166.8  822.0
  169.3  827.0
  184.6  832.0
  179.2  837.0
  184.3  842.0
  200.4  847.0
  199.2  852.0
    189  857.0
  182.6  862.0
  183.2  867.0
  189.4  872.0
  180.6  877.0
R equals 166.3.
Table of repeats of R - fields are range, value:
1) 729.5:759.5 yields 163.9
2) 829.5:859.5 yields 179.2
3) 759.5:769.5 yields 176.3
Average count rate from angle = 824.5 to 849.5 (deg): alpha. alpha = 184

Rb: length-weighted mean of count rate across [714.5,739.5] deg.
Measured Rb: 178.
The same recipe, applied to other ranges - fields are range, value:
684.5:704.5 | 117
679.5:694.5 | 124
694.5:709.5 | 147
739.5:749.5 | 180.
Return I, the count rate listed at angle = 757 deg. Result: 170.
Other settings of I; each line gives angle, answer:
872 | 189.4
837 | 179.2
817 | 162.4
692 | 92.48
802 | 167.6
